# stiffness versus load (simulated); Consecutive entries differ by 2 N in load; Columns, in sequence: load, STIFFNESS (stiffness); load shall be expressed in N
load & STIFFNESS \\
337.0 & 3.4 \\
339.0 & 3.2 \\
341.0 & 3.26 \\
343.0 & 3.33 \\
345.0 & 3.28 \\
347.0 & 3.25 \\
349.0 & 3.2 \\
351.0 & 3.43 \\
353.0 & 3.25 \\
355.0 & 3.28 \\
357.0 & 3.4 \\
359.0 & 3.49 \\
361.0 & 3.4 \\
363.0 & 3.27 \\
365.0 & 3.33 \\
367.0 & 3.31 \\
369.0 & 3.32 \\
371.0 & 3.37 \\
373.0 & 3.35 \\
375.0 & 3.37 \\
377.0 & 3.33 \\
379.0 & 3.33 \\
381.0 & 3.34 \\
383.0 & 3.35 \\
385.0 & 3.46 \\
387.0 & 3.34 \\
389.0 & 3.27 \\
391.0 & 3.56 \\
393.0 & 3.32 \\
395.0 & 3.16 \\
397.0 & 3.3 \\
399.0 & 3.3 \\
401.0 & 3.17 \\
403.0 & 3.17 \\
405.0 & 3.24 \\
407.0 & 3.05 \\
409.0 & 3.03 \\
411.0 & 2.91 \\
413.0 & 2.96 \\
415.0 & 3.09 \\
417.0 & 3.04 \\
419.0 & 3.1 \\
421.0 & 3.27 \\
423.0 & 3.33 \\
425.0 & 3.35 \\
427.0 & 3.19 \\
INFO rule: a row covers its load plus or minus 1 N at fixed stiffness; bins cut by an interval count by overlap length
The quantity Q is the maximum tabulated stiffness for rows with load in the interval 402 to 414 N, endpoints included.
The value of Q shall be 3.24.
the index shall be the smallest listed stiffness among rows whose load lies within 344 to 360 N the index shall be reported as 3.2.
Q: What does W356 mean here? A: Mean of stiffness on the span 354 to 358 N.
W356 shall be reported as 3.34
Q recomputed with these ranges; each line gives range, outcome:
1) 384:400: 3.56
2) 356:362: 3.49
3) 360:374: 3.4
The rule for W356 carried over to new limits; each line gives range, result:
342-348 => 3.29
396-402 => 3.26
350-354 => 3.34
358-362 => 3.45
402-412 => 3.08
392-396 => 3.24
